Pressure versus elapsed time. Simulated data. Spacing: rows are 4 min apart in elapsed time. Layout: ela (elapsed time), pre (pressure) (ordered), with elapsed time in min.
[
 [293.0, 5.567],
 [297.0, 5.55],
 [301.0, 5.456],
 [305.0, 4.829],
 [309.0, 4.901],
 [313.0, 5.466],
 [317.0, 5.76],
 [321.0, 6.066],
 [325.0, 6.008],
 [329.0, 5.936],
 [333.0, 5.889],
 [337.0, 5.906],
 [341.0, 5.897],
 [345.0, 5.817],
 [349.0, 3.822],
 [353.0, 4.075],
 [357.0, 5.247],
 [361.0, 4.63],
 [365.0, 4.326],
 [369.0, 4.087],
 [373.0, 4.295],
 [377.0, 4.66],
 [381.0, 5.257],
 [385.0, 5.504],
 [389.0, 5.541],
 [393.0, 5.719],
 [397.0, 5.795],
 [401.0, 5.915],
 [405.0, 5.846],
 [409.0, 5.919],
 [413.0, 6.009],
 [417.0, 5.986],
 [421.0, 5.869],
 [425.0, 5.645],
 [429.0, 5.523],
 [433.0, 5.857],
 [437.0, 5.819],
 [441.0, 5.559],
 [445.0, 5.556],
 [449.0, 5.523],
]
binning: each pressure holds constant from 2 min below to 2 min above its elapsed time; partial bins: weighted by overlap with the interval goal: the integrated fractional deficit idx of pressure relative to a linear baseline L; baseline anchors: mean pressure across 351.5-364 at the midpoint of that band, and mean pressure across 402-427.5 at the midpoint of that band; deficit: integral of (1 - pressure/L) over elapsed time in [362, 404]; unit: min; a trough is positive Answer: 0.75 min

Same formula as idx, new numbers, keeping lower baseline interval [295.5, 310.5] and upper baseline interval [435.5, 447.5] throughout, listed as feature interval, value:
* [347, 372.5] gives 4.8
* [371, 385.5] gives 1.5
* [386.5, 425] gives -2.2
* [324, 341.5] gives -2.1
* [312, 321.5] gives -0.9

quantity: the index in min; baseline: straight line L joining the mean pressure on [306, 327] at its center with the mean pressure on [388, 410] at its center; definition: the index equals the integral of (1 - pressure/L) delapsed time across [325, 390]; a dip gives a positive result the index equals 7.0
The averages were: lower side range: 5.6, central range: 5.08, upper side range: 5.79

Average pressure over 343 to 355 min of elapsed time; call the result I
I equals 4.57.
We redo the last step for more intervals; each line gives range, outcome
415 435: 5.78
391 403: 5.81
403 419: 5.94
